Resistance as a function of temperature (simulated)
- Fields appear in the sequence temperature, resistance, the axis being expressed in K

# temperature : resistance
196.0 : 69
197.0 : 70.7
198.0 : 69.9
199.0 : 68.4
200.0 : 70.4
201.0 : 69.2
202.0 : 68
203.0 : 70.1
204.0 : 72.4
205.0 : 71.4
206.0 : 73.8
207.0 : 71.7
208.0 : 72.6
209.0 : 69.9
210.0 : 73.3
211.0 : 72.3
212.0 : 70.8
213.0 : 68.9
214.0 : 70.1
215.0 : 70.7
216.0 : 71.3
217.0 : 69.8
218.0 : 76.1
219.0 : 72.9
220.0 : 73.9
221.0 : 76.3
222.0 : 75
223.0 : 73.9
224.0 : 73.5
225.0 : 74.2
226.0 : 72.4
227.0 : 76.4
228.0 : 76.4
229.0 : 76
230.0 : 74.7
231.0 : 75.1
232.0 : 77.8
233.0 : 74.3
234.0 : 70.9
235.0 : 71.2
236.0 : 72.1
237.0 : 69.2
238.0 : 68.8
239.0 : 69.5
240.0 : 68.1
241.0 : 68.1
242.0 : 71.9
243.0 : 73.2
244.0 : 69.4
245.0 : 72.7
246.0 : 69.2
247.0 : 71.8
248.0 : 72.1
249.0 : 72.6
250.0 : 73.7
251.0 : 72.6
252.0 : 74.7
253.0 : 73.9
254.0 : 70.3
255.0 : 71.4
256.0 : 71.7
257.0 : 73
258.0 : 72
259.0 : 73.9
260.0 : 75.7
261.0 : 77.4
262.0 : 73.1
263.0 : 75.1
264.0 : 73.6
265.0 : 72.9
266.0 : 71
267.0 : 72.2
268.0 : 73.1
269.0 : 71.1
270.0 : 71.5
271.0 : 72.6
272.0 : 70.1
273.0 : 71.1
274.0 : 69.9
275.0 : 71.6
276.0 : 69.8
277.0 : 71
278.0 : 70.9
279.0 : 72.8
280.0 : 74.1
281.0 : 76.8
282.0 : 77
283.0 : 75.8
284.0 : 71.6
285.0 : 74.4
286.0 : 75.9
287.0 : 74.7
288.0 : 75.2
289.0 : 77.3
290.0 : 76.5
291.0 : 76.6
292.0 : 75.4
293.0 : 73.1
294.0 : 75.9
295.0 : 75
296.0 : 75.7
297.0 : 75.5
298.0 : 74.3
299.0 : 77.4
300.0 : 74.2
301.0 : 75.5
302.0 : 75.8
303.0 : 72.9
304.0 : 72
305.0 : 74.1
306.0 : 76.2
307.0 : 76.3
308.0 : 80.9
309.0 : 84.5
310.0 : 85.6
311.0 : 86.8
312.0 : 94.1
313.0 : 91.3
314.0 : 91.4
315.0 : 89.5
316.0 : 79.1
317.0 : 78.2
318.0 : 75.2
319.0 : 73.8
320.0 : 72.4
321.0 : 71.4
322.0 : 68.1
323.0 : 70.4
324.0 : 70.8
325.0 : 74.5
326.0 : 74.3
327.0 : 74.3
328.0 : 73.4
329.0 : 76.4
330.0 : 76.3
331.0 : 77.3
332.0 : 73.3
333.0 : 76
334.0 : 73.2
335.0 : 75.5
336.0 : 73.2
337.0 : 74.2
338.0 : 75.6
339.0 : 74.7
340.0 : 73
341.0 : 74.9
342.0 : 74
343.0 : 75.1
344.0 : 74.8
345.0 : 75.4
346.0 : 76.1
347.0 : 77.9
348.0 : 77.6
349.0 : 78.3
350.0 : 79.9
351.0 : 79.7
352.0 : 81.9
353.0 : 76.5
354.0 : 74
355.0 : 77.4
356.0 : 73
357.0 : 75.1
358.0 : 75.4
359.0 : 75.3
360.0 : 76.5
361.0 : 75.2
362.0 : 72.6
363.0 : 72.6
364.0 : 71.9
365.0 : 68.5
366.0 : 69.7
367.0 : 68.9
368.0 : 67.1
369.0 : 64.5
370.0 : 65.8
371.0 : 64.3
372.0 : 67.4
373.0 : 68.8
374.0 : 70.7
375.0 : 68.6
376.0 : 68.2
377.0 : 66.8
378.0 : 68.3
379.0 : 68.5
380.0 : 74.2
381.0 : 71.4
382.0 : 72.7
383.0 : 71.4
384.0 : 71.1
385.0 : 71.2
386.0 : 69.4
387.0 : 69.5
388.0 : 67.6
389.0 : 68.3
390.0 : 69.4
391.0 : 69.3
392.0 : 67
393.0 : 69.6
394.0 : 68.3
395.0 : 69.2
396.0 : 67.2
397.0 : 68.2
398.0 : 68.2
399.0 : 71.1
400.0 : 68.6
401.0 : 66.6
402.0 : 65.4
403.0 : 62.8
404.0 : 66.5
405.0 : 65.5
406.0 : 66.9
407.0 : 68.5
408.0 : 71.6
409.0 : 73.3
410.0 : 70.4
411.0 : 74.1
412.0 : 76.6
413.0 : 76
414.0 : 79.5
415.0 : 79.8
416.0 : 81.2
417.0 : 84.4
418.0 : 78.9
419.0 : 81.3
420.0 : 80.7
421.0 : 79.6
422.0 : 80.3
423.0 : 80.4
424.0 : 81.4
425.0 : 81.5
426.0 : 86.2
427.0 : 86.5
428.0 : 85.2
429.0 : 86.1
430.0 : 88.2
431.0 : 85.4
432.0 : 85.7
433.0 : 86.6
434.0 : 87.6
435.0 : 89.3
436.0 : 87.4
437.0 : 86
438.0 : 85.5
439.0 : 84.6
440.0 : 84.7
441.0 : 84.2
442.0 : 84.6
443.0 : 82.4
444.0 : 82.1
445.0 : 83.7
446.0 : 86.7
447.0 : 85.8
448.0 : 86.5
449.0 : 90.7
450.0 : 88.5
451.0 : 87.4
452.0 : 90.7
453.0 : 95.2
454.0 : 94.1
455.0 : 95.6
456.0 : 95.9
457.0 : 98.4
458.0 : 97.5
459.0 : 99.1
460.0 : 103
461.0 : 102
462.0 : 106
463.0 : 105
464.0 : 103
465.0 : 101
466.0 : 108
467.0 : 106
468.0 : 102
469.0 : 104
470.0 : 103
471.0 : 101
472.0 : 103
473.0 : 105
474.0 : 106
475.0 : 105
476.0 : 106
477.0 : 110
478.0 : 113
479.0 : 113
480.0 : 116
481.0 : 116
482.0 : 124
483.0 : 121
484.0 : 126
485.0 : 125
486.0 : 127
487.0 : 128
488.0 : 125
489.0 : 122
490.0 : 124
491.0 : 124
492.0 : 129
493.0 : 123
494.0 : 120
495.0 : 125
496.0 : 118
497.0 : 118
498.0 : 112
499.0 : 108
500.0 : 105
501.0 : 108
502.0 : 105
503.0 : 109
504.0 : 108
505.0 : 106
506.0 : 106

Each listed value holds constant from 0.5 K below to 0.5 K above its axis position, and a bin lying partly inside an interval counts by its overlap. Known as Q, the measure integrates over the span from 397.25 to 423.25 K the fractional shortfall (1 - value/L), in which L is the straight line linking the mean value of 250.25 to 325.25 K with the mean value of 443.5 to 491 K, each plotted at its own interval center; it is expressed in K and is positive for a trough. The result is 5.9 K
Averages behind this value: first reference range 75.2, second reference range 105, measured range 73.7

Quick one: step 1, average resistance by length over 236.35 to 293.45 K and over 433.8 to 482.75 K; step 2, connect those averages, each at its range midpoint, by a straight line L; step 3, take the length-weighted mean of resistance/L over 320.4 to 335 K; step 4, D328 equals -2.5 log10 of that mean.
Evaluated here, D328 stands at 0.10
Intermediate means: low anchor 72.7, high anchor 97.6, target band 73.6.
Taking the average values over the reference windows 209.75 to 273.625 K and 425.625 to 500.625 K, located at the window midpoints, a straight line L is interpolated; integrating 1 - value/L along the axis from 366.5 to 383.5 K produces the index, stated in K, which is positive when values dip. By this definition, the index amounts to 4.1 K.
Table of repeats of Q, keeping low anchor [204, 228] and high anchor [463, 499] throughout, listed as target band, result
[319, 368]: 9.7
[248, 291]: 4.2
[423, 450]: 5.5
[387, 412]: 8.1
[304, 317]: 0.6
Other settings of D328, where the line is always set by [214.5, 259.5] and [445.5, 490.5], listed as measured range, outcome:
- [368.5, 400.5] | 0.33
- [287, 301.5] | 0.07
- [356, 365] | 0.22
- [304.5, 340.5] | 0.10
